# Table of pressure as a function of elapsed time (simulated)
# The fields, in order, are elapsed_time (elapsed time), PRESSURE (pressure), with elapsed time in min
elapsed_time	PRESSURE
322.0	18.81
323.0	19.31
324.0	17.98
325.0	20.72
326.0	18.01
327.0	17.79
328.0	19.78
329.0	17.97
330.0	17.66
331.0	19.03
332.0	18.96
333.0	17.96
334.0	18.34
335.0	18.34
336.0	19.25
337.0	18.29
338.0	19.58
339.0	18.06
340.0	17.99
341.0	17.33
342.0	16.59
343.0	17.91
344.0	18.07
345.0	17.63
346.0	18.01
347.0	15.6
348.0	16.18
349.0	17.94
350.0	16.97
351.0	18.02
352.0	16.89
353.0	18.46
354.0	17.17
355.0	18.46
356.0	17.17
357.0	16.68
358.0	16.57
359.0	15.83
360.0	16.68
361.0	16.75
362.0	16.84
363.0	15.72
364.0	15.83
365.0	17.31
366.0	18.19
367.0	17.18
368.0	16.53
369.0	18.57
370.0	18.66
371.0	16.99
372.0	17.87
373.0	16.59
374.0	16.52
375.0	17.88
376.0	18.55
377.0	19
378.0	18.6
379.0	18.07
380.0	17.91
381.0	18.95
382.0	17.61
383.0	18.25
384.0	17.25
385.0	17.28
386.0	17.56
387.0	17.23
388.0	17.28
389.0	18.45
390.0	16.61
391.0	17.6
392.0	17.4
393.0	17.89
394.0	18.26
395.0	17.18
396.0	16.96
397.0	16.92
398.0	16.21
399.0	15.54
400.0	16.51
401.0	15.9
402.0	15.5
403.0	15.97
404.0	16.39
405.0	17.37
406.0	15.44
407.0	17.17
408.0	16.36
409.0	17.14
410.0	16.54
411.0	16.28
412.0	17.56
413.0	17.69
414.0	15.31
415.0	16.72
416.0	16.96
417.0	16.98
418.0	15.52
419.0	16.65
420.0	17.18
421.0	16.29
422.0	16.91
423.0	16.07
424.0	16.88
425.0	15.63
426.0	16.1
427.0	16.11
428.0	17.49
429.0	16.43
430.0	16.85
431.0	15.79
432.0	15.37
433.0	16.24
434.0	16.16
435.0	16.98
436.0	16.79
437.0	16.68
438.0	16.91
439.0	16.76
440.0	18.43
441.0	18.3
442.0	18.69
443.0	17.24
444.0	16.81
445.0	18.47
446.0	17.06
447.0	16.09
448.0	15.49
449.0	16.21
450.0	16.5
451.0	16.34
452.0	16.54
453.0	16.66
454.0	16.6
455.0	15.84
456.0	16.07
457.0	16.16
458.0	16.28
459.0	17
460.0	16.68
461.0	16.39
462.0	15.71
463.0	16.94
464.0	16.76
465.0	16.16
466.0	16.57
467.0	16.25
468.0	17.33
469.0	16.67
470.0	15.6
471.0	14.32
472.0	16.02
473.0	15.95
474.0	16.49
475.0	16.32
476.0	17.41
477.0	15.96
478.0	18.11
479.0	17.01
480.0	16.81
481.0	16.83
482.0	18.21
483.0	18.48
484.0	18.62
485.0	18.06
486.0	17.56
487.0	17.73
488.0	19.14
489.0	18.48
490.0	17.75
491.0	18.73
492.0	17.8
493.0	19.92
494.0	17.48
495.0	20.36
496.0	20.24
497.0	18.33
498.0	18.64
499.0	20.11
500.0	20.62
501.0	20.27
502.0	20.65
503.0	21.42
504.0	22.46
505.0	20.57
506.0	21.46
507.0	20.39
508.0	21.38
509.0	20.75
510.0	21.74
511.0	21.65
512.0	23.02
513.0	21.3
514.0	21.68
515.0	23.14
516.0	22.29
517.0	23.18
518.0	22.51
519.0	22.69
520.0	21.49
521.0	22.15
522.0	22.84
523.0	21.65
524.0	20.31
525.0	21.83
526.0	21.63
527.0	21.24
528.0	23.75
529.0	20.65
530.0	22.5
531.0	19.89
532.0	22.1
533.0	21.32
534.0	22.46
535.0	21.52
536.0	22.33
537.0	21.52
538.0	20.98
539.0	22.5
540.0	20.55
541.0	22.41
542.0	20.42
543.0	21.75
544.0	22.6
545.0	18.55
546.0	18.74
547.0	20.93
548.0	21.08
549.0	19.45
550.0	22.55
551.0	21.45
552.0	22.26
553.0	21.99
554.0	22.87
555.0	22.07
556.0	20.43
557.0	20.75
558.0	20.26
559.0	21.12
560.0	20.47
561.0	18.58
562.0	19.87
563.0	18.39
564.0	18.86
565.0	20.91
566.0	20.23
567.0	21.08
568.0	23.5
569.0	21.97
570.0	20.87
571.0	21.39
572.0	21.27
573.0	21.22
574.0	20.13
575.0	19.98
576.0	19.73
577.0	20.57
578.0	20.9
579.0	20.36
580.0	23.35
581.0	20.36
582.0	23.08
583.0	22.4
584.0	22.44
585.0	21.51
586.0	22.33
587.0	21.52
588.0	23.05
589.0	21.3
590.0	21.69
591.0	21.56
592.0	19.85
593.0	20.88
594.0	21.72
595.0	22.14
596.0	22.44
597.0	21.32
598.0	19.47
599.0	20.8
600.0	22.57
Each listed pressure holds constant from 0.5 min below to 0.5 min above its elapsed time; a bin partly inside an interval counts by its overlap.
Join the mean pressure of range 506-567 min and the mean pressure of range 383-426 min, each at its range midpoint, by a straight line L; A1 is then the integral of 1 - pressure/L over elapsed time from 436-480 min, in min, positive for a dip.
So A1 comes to 4.6 min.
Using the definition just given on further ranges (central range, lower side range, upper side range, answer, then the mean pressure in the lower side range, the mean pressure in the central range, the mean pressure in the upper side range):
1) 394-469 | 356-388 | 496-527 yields 9.72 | 17.4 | 16.6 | 21.4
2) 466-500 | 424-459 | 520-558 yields 1.87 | 16.7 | 17.7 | 21.4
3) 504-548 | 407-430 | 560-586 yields -4.46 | 16.6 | 21.6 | 20.9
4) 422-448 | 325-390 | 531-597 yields 3.03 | 17.7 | 16.8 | 21.2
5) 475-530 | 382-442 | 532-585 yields -1.84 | 16.8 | 20.1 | 21.1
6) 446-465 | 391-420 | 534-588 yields 1.84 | 16.7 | 16.4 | 21.1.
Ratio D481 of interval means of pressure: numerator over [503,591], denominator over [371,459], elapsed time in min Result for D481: 1.3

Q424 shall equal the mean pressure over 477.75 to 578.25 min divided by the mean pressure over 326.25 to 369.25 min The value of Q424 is 1.17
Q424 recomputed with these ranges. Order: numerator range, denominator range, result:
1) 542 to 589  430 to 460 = 1.26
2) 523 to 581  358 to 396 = 1.21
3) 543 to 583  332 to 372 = 1.20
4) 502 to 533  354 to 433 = 1.28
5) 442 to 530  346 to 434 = 1.10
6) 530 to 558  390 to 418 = 1.28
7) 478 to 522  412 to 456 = 1.20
